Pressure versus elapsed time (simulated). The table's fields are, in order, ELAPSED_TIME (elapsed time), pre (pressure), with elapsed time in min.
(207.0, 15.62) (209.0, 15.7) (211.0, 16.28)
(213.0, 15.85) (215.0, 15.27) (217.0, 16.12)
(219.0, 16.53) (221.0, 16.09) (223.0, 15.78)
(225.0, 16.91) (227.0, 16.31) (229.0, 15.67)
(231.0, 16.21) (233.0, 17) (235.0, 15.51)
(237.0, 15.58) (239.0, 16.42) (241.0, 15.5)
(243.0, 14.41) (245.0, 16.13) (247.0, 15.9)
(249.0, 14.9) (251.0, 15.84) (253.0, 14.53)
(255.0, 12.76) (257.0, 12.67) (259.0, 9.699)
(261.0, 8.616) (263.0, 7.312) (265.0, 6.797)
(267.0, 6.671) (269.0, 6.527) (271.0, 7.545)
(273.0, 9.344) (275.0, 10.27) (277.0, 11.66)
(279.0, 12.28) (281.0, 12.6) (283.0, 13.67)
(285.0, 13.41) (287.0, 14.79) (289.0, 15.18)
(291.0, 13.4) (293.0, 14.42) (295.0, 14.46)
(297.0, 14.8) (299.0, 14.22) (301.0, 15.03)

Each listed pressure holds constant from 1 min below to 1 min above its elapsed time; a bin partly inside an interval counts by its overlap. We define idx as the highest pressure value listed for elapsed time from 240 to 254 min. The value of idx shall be 16.13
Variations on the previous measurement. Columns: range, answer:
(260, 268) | 8.616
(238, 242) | 16.42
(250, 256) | 15.84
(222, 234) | 17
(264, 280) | 12.28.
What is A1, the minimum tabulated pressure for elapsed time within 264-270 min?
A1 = 6.527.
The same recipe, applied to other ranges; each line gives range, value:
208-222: 15.27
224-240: 15.51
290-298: 13.4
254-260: 9.699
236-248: 14.41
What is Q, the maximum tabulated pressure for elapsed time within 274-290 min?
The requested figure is 15.18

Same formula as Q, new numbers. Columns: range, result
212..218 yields 16.12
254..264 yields 12.76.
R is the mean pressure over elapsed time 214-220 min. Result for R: 16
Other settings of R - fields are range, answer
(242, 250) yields 15.3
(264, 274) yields 7.38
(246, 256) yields 14.8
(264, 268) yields 6.73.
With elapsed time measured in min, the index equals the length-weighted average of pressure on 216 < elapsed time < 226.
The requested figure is 16.3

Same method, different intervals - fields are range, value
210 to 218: 15.9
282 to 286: 13.5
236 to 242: 15.8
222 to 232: 16.2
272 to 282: 11.2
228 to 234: 16.3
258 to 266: 8.11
